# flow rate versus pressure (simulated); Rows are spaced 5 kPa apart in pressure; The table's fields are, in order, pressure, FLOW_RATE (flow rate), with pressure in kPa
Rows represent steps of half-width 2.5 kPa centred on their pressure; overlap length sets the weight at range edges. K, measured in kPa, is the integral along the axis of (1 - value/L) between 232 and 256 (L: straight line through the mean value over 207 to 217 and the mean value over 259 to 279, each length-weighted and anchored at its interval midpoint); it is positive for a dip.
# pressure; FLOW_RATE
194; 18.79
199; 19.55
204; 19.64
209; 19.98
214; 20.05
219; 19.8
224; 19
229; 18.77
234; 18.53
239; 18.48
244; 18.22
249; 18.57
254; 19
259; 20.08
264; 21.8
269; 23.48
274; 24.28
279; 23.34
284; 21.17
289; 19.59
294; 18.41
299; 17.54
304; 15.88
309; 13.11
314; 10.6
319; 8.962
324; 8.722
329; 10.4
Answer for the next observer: 3.4 kPa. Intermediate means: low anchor 20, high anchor 22.8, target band 18.6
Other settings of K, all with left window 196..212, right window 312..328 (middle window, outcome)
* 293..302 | -4.9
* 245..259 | -3.2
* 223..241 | -1.5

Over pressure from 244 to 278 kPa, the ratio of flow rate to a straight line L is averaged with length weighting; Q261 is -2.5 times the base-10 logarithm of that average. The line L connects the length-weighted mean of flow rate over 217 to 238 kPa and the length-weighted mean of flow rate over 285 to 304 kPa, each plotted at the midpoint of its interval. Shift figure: -0.13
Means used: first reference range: 19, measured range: 21.1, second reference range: 18.4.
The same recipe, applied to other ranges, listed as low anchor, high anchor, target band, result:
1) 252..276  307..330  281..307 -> -0.20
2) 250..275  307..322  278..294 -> -0.24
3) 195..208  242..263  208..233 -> 0.00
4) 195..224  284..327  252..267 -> -0.20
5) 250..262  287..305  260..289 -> -0.19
